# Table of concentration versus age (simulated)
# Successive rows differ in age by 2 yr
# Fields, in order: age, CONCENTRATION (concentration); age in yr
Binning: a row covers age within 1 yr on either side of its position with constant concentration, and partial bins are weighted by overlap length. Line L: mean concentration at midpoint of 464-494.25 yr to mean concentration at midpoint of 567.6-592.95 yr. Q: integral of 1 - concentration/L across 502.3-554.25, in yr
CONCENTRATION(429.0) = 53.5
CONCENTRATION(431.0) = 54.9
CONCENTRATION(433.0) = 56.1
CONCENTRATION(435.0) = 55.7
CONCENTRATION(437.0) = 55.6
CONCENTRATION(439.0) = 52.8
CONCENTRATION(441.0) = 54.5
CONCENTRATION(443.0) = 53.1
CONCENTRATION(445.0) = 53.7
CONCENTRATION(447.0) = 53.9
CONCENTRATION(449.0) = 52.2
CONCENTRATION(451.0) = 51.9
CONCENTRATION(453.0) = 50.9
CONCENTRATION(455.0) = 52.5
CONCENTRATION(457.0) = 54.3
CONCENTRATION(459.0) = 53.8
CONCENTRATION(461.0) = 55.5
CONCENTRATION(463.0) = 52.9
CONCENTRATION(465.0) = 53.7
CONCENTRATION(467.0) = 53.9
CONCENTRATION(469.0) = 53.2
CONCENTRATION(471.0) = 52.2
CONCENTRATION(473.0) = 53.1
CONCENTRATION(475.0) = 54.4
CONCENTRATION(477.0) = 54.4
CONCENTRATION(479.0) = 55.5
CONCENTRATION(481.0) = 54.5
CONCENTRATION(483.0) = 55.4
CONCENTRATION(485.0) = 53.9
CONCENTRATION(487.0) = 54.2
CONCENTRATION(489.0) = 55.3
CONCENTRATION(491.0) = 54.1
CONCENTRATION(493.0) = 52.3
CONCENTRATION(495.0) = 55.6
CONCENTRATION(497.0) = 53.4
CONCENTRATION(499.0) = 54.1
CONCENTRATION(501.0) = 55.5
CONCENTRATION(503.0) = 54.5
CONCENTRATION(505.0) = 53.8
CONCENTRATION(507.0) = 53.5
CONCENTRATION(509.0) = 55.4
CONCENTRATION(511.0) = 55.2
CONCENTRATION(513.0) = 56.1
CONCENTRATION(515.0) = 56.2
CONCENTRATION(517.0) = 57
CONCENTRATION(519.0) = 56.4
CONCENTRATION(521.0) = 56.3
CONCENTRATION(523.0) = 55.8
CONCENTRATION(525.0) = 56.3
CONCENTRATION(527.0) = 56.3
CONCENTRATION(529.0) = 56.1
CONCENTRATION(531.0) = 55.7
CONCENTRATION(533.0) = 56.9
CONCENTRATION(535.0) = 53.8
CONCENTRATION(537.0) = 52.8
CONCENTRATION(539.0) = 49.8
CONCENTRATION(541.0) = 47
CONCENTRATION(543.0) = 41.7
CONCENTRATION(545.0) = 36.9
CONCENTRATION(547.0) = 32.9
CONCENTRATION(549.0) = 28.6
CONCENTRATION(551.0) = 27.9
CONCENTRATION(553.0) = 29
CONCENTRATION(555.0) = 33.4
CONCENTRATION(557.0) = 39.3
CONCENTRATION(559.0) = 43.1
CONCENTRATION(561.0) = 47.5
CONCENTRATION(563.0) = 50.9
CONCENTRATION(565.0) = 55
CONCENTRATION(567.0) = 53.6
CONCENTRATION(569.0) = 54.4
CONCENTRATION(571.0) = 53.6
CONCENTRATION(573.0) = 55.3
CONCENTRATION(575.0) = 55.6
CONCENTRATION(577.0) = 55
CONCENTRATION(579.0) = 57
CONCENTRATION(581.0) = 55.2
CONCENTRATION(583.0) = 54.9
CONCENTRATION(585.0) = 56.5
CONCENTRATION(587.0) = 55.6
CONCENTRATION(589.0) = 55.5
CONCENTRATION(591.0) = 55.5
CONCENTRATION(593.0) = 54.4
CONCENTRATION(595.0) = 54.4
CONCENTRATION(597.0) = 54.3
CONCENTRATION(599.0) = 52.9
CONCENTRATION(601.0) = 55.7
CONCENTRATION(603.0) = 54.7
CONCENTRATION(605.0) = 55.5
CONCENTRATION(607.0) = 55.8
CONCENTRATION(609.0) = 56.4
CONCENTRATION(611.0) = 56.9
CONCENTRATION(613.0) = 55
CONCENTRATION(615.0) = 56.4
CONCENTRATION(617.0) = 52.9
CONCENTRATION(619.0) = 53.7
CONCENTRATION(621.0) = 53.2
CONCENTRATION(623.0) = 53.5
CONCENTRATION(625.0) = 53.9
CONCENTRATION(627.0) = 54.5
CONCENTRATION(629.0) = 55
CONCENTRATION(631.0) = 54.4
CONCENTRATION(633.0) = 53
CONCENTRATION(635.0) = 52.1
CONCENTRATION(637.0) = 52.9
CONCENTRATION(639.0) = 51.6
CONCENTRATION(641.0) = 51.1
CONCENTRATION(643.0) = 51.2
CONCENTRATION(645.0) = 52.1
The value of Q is 4.8 yr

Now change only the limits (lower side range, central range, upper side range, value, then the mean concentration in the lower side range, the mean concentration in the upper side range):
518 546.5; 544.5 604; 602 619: 5.3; 51.9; 55.3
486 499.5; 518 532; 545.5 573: -2.2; 54.1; 42.6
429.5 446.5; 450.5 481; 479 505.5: 0.5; 54.5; 54.4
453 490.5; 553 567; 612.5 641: 2.4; 54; 53.6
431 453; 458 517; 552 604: -1.4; 53.9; 51.6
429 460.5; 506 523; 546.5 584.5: -2.1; 53.7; 46.7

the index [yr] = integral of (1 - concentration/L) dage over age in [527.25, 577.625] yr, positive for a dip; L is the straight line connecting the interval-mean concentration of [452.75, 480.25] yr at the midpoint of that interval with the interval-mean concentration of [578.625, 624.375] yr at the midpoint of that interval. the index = 7.2 yr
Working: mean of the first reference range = 53.7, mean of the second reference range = 55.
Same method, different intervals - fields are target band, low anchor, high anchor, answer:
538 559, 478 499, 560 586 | 6.7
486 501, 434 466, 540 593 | -0.9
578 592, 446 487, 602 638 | -0.4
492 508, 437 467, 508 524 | 0.4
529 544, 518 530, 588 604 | 1.2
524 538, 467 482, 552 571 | -2.0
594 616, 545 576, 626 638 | -2.4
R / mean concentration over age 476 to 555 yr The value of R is 51.1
